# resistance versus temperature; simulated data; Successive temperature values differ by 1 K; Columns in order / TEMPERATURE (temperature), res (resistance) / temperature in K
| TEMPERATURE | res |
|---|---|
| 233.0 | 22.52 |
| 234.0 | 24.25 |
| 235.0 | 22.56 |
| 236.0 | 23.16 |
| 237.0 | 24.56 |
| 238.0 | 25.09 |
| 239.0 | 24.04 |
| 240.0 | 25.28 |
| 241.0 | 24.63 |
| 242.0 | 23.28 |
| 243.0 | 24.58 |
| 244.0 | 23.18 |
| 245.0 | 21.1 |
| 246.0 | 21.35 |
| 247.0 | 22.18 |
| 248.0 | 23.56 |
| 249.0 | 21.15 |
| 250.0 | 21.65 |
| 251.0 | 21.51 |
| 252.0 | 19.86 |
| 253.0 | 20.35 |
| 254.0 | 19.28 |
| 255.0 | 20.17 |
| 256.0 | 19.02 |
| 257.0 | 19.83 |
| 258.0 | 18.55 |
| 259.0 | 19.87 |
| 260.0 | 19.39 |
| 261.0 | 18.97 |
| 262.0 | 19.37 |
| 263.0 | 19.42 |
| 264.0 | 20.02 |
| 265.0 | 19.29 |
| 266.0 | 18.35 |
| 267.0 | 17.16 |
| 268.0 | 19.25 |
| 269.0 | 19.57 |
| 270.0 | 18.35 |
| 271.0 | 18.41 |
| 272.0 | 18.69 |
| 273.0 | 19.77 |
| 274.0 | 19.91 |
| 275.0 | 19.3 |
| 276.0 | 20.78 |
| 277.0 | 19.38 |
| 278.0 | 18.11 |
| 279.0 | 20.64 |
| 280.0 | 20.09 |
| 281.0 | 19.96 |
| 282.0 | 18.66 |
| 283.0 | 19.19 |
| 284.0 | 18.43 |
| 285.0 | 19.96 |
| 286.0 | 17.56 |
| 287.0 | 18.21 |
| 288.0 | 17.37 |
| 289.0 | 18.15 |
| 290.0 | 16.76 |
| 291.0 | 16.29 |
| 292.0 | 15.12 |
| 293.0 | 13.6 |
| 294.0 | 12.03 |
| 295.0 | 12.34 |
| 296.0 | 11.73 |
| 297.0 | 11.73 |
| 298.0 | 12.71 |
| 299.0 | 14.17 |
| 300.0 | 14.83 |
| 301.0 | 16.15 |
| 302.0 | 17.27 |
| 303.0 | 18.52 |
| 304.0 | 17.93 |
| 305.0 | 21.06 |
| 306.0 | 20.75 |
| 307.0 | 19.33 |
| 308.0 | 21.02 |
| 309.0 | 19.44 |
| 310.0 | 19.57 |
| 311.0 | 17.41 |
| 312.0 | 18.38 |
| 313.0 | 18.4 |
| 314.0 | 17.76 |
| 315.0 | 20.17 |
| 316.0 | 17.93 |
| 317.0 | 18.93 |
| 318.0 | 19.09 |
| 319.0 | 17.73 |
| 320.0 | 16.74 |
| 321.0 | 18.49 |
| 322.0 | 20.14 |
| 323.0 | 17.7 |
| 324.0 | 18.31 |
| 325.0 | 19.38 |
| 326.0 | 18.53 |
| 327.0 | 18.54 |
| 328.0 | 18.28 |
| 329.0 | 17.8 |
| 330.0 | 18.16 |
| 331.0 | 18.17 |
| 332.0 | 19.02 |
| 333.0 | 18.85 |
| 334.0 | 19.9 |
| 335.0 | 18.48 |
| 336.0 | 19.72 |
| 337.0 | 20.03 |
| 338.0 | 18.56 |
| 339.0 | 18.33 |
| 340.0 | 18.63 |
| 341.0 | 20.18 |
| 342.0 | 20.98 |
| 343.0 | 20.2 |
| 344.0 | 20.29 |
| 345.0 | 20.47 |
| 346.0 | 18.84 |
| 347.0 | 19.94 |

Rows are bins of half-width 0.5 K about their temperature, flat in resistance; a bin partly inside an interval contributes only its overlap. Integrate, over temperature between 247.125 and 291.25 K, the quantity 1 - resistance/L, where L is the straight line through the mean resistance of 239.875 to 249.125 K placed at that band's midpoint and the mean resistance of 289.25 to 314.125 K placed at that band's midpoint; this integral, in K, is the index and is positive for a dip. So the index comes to 1.8 K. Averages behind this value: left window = 23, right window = 16.6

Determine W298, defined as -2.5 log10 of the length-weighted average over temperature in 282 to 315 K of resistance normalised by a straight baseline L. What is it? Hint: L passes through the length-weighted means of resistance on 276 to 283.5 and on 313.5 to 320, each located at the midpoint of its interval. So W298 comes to 0.12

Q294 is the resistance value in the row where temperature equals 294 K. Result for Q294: 12.03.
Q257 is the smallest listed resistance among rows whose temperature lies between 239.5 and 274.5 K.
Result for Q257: 17.16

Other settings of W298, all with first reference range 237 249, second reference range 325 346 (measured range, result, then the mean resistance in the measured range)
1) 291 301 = 0.48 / 13.4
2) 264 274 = 0.18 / 18.9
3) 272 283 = 0.12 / 19.6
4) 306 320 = 0.07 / 18.9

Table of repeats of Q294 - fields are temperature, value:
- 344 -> 20.29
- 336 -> 19.72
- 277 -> 19.38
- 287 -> 18.21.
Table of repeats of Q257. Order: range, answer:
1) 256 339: 11.73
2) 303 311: 17.41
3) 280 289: 17.37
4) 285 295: 12.03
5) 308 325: 16.74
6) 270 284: 18.11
